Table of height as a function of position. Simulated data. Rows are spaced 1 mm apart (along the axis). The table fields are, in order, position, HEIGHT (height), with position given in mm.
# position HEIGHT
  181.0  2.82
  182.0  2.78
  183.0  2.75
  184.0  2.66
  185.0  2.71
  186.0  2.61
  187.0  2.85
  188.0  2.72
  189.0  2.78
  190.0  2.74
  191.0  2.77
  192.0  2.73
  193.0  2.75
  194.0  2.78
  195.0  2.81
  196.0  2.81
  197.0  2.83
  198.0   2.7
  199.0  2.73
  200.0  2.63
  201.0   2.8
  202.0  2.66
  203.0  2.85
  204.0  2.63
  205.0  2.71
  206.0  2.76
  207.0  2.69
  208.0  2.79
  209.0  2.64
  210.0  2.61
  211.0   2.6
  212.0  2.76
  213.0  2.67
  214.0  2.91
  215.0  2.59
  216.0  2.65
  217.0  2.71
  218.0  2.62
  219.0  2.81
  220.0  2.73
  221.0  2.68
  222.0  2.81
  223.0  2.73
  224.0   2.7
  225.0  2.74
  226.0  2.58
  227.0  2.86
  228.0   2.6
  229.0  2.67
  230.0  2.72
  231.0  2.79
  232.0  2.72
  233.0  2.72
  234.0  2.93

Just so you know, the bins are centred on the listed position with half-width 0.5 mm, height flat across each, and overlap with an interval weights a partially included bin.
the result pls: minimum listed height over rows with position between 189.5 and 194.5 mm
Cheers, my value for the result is 2.73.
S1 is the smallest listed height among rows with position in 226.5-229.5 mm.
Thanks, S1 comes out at 2.6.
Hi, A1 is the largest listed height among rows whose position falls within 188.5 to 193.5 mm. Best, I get 2.78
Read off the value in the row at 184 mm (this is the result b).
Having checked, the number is 2.66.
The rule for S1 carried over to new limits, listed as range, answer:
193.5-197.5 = 2.78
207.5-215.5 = 2.59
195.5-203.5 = 2.63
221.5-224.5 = 2.7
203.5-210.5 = 2.61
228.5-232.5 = 2.67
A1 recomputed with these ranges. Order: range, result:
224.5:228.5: 2.86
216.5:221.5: 2.81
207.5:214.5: 2.91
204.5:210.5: 2.79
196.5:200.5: 2.83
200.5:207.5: 2.85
